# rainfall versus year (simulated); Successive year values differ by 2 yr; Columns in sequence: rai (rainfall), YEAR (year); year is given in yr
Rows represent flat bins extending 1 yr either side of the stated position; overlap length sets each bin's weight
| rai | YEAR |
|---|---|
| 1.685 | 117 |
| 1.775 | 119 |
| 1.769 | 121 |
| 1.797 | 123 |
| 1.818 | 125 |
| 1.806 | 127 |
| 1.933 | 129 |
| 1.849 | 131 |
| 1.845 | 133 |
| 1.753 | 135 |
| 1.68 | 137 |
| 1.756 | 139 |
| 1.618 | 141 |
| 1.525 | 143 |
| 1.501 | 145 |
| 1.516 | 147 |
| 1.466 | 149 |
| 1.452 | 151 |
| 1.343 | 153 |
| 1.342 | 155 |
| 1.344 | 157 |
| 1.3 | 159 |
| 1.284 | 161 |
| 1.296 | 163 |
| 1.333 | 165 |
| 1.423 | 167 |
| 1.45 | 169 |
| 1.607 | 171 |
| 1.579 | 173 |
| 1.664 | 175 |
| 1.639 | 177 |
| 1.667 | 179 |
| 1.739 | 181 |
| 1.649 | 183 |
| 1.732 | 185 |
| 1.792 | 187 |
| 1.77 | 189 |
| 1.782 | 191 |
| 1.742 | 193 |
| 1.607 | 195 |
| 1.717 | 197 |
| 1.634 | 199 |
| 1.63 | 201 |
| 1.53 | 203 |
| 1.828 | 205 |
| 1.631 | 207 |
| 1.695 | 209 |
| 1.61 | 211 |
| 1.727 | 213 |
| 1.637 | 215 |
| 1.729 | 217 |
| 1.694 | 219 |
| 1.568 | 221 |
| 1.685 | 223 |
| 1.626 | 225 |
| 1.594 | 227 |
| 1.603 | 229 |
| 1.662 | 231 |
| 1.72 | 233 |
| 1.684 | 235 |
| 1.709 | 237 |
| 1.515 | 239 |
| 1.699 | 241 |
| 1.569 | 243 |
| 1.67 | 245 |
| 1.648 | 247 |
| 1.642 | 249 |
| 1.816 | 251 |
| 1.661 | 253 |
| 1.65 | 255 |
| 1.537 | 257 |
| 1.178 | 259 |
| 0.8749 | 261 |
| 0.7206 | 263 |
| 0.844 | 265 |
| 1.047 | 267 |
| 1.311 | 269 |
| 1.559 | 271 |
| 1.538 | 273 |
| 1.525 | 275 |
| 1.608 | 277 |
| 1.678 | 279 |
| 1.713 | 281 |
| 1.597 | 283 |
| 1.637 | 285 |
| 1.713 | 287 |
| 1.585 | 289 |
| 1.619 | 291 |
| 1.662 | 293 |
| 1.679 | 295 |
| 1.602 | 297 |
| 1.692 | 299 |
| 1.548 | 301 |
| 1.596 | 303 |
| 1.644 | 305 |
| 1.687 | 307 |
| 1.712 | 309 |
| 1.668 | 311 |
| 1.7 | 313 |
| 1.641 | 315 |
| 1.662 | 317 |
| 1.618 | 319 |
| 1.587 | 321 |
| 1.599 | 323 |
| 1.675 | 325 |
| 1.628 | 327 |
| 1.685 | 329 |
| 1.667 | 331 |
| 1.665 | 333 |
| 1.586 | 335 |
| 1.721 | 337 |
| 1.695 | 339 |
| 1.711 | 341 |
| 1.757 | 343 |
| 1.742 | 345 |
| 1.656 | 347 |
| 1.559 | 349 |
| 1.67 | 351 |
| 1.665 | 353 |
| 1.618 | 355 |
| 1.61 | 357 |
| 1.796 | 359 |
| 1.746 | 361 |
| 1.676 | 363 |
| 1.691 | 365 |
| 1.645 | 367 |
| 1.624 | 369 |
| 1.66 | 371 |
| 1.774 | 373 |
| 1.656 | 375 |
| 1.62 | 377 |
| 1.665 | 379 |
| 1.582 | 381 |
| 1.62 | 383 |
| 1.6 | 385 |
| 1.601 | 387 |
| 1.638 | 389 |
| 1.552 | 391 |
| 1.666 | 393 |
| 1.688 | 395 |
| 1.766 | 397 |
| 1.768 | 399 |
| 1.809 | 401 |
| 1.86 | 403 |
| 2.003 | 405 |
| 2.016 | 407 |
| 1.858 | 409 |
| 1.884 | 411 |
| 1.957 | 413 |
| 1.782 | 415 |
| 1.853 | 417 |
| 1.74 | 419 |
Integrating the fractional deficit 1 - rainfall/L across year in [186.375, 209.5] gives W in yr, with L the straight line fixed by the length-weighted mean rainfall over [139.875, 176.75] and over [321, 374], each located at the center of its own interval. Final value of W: -3.0 yr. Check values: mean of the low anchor 1.45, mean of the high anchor 1.67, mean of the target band 1.69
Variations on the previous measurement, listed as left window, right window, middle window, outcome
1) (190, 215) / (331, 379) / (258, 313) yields 6.0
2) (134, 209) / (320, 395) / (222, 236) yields -0.4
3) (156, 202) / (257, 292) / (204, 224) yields -2.2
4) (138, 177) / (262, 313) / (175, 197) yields -3.4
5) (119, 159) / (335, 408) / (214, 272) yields 5.2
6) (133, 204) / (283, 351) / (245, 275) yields 4.6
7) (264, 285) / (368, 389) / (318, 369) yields -2.9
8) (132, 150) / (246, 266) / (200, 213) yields -1.6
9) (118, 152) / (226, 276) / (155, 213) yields 0.3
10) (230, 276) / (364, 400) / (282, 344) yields -3.9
